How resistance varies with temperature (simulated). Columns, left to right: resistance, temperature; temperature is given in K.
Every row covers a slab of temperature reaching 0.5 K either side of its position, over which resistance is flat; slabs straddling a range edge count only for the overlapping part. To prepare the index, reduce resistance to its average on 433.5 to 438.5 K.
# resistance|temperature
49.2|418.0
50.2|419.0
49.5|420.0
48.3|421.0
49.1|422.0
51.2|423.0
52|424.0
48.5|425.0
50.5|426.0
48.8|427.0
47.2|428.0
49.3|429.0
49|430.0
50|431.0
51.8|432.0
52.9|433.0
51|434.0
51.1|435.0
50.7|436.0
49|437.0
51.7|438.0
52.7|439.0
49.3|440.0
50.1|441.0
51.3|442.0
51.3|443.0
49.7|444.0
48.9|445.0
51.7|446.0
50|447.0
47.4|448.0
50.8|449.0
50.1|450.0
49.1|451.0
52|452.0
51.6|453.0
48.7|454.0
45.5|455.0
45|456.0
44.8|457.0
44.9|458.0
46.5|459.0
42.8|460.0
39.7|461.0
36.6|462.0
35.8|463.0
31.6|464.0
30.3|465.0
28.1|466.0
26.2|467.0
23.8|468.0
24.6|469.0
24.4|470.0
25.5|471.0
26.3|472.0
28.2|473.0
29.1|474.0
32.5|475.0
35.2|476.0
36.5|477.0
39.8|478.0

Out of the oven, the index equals 50.7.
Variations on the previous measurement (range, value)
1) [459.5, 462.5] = 39.7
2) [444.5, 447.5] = 50.2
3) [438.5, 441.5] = 50.7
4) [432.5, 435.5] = 51.7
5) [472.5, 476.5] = 31.2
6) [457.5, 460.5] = 44.7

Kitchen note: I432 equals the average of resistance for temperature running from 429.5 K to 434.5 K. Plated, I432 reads 50.9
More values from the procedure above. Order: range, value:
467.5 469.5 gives 24.2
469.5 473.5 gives 26.1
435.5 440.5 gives 50.7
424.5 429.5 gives 48.9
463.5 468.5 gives 28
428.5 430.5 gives 49.1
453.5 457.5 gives 46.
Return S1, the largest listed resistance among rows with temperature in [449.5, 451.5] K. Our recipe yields 50.1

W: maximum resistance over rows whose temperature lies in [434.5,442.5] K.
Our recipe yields 52.7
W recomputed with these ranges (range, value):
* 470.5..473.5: 28.2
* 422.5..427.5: 52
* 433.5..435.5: 51.1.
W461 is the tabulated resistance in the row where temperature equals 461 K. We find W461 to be 39.7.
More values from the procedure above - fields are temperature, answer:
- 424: 52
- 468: 23.8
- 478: 39.8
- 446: 51.7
